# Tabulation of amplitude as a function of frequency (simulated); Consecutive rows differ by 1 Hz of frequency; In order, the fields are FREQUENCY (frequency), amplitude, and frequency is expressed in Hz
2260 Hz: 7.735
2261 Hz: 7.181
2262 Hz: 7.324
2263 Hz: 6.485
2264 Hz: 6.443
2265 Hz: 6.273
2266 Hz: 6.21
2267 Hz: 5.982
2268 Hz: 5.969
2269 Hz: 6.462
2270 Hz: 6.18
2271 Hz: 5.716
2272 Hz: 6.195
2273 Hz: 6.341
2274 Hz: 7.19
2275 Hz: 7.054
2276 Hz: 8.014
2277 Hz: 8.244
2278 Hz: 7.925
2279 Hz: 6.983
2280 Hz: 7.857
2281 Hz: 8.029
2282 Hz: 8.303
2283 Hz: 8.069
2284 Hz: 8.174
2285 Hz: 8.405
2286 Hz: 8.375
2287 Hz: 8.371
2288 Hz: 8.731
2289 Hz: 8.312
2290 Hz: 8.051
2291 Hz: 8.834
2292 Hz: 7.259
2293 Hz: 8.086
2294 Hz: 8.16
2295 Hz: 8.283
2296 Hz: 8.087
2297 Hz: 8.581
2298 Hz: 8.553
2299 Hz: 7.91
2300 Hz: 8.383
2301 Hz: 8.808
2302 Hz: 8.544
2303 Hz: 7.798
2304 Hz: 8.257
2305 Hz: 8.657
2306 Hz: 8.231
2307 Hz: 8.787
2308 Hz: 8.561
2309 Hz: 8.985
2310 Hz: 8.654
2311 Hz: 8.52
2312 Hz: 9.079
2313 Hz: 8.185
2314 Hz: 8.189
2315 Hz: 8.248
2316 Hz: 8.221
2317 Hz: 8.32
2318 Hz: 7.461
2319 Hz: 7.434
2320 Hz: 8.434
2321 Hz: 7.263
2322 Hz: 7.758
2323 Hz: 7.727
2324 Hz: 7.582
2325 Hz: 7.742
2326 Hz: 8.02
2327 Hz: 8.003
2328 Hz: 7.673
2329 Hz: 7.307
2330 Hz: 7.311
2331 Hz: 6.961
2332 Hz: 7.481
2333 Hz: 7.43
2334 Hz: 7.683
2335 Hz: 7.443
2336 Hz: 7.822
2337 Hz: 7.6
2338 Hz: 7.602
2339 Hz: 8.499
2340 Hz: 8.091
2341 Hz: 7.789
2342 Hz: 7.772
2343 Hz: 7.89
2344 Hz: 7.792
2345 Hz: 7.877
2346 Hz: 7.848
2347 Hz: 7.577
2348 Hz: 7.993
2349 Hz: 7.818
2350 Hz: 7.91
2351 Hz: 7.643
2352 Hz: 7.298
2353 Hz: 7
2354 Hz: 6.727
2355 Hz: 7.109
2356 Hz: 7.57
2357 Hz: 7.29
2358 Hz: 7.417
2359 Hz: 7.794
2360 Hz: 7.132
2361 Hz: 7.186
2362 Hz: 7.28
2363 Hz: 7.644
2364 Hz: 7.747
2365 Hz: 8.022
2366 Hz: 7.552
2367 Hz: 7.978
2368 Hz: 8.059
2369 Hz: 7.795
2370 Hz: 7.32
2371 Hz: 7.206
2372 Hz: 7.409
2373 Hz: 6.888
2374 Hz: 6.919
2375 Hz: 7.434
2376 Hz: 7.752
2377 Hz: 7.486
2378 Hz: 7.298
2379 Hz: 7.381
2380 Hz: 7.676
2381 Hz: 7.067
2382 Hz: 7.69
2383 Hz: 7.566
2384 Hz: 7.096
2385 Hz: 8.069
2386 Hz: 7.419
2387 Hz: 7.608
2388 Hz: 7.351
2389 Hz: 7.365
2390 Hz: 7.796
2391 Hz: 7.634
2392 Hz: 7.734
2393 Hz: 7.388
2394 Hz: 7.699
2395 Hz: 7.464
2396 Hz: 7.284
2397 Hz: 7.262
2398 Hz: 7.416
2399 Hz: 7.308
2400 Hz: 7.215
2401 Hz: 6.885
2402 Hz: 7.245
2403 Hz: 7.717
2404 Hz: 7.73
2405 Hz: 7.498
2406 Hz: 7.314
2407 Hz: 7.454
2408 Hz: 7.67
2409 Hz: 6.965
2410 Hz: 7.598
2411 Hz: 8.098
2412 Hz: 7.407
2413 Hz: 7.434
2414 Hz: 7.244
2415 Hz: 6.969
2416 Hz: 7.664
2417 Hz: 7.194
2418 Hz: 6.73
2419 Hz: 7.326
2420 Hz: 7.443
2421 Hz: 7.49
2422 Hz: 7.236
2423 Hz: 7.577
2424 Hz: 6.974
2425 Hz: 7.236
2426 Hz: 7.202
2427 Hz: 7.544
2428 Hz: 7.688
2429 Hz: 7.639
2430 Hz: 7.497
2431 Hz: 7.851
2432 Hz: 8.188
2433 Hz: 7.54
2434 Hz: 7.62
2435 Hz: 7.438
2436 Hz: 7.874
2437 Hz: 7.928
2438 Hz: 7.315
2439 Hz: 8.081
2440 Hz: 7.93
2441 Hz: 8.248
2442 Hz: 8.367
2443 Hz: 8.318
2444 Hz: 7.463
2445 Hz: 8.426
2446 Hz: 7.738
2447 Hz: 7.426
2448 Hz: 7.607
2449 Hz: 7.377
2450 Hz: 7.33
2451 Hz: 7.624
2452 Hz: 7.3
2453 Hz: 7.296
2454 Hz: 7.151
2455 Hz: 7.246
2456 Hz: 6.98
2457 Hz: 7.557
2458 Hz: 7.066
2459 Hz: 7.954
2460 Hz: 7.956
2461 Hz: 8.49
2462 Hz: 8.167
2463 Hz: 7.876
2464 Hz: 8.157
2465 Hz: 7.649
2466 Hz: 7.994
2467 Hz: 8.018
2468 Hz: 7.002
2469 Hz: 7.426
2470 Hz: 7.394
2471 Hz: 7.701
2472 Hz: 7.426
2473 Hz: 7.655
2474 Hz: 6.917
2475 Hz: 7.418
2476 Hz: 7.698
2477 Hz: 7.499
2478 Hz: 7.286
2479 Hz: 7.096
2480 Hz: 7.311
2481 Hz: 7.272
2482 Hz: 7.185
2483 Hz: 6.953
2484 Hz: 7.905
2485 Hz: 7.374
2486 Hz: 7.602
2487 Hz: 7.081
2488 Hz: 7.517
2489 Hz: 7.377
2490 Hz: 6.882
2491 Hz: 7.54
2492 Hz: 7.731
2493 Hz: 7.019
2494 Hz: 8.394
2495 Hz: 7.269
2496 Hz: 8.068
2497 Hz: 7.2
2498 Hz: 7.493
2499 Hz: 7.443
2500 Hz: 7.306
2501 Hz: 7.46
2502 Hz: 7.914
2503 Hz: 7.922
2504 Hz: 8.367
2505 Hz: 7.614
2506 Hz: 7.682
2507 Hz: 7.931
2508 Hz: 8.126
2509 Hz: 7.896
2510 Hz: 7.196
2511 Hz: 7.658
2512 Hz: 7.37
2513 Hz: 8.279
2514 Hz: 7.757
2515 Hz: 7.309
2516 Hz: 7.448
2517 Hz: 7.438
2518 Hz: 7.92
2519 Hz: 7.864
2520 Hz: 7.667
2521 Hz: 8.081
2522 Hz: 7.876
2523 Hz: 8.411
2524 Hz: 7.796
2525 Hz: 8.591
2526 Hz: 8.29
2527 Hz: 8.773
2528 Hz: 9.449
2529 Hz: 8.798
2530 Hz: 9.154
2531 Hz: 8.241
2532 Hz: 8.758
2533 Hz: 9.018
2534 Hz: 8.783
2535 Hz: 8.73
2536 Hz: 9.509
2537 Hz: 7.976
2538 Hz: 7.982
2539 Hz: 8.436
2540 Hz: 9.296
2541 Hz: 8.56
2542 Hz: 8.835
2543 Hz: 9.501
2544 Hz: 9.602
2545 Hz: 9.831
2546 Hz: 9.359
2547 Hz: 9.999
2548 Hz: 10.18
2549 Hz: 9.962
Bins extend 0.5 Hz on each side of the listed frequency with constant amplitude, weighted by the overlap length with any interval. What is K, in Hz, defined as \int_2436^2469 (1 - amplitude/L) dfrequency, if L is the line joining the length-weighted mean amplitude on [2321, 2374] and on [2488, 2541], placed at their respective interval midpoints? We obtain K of 0.6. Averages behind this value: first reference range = 7.59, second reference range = 8.01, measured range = 7.72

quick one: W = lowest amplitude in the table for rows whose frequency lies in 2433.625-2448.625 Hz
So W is 7.315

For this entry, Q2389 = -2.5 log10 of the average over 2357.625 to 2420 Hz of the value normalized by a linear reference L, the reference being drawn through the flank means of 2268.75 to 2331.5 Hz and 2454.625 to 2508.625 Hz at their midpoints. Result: 0.04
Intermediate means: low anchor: 7.94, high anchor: 7.57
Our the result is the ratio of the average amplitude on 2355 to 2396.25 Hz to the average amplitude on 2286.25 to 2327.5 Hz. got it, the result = 0.91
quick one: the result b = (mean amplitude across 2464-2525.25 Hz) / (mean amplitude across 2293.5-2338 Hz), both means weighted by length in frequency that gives 0.95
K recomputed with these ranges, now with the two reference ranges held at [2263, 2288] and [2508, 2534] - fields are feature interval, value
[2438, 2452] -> 0.1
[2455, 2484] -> 1.5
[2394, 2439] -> 1.7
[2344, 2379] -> 0.2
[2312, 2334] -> -1.2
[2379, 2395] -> 0.2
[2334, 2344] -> -0.5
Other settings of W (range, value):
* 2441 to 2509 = 6.882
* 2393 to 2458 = 6.73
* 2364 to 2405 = 6.885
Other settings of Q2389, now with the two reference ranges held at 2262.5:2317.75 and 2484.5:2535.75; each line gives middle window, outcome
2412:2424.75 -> 0.085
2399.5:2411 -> 0.064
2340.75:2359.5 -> 0.037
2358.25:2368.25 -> 0.032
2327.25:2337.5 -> 0.051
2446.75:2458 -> 0.078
